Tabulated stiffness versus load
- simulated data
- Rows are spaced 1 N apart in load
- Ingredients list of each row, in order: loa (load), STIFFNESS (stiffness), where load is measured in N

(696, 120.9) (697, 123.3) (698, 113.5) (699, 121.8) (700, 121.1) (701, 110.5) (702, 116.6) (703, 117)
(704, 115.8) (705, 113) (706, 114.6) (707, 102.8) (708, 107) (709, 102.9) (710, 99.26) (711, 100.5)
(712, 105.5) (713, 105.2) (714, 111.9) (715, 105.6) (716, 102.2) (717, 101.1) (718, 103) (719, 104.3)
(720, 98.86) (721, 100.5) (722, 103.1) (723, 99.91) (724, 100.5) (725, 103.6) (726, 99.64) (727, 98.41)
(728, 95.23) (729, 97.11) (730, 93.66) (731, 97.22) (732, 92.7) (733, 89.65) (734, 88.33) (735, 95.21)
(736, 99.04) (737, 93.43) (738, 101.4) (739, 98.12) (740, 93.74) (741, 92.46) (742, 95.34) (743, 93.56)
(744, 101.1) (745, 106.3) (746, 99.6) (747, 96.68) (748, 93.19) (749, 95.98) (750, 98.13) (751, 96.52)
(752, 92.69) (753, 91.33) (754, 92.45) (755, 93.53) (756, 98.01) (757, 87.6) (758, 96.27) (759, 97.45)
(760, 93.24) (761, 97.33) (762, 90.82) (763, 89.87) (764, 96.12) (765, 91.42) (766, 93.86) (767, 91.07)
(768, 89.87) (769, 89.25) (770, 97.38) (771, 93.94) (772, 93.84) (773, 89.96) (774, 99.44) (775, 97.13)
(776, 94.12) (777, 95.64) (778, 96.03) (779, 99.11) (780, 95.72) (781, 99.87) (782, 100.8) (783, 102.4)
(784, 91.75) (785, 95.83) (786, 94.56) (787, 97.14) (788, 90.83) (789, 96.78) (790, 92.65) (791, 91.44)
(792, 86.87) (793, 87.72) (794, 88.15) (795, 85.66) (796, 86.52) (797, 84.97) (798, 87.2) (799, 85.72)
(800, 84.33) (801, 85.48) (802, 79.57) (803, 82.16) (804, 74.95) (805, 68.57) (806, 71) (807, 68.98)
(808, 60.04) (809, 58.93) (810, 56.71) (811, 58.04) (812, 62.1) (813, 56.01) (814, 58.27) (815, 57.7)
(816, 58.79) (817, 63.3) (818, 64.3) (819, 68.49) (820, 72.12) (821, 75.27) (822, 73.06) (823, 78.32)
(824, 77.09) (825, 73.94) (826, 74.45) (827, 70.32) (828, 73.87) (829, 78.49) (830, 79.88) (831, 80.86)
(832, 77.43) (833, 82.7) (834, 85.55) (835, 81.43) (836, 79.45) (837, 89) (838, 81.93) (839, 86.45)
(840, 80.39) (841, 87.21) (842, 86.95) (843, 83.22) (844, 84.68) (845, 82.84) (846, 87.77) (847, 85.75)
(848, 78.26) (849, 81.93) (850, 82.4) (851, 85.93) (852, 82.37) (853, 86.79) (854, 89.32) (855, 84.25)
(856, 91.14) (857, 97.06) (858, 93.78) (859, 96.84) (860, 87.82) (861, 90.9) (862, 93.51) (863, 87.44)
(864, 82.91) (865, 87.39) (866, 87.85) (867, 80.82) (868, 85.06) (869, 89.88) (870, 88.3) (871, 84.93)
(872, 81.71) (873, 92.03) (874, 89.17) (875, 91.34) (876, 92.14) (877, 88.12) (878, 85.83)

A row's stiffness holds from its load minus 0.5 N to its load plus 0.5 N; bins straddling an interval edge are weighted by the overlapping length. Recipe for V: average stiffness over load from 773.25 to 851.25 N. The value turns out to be 81.3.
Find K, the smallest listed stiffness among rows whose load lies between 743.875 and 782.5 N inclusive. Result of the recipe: 87.6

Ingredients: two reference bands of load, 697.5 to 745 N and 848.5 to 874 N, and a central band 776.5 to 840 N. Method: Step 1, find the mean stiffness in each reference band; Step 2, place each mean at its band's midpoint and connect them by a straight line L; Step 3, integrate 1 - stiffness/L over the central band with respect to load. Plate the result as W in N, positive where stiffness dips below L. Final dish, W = 9.1 N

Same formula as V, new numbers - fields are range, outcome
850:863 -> 89.6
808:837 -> 70.7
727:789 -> 95.1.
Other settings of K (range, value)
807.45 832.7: 56.01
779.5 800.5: 84.33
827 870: 70.32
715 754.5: 88.33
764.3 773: 89.25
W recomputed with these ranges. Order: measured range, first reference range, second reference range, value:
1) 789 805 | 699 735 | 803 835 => -1.67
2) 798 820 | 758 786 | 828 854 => 5.06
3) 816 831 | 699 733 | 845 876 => 3.09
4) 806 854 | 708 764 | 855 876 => 8.32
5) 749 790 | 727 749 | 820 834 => -2.61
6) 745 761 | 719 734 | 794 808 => -0.67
